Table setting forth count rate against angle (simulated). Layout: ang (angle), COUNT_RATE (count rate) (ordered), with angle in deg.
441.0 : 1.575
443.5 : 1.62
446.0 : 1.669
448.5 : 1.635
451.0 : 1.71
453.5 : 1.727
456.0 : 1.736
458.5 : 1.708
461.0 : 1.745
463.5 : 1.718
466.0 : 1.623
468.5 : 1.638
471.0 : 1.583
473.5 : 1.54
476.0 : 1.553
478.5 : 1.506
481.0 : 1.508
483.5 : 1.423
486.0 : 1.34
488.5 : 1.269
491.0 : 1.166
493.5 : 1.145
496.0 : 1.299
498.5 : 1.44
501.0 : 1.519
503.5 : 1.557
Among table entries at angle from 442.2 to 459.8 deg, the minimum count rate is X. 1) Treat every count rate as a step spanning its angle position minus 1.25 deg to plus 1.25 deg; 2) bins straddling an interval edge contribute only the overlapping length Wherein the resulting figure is 1.62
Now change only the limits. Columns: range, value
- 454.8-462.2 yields 1.708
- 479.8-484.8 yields 1.423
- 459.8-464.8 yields 1.718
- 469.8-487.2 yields 1.34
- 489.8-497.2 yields 1.145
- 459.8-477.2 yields 1.54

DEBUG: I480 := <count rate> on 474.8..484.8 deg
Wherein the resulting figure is 1.5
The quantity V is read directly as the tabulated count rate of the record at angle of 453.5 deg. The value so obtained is 1.727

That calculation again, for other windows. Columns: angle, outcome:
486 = 1.34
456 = 1.736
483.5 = 1.423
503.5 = 1.557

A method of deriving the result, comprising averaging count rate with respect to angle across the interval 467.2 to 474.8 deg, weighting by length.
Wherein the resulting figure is 1.59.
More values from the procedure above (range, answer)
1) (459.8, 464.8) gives 1.73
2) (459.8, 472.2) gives 1.66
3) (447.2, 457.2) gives 1.7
